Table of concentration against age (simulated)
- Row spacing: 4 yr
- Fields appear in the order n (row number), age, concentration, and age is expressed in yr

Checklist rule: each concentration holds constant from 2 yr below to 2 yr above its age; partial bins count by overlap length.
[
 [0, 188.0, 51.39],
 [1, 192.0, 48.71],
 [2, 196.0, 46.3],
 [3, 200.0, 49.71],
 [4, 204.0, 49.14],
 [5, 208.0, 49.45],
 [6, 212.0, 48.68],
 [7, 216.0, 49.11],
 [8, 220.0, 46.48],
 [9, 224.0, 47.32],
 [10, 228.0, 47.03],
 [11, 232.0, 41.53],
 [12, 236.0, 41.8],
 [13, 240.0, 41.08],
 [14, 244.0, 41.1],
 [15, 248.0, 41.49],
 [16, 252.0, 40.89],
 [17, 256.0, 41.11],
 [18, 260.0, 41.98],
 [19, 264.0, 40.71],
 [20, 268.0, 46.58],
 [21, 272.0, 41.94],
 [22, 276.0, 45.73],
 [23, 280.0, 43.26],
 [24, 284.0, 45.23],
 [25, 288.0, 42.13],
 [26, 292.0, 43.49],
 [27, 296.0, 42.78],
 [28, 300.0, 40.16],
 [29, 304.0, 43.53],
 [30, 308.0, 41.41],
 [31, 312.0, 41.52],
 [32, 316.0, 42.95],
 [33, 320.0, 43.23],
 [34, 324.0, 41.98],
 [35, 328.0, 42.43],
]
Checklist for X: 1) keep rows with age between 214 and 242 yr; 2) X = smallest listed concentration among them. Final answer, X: 41.08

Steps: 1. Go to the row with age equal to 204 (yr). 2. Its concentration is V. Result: 49.14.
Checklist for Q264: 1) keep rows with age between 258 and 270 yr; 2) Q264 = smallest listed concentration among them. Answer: 40.71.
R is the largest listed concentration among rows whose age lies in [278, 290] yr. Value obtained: 45.23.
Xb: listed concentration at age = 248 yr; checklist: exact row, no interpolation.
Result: 41.49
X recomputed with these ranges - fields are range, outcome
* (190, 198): 46.3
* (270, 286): 41.94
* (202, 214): 48.68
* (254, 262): 41.11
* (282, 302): 40.16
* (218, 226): 46.48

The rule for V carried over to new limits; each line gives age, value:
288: 42.13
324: 41.98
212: 48.68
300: 40.16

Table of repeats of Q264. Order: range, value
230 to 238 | 41.53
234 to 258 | 40.89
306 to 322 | 41.41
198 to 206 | 49.14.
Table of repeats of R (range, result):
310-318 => 42.95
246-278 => 46.58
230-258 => 41.8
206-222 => 49.45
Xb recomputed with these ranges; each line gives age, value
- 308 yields 41.41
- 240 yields 41.08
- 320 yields 43.23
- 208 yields 49.45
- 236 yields 41.8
